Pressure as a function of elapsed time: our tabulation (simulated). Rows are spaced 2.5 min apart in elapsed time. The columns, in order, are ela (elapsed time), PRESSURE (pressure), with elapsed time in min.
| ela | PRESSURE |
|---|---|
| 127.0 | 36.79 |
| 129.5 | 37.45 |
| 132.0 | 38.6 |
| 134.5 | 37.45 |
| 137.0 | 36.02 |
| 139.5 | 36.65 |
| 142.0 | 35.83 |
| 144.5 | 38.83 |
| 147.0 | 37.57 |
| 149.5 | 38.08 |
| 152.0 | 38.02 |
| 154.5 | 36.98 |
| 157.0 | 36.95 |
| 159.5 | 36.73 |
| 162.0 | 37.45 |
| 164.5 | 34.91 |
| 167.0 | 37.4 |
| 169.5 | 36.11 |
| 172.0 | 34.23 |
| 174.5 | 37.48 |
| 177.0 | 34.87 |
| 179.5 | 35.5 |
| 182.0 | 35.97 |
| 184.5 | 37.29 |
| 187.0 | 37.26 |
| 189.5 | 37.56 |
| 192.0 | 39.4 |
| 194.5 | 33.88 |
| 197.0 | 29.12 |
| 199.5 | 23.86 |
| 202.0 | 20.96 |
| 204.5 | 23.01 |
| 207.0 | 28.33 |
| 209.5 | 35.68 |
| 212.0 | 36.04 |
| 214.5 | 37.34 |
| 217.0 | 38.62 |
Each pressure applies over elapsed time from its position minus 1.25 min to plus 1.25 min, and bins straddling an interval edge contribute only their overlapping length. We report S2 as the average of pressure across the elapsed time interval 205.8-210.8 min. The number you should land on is 32.1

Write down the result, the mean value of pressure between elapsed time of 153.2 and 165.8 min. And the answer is 36.6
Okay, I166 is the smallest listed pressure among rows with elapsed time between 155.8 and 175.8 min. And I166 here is 34.23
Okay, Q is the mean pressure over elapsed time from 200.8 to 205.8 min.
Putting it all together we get 22.1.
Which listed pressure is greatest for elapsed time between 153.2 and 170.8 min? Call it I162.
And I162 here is 37.45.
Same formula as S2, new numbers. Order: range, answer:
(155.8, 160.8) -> 36.8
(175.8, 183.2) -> 35.4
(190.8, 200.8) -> 31.5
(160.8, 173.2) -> 36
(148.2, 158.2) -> 37.5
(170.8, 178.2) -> 35.5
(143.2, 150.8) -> 38.1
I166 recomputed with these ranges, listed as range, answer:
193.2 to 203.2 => 20.96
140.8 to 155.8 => 35.83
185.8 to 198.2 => 29.12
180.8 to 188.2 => 35.97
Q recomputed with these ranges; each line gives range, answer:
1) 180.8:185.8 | 36.6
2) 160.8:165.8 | 36.2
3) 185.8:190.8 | 37.4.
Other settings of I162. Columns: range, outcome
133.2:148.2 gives 38.83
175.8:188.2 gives 37.29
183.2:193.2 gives 39.4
